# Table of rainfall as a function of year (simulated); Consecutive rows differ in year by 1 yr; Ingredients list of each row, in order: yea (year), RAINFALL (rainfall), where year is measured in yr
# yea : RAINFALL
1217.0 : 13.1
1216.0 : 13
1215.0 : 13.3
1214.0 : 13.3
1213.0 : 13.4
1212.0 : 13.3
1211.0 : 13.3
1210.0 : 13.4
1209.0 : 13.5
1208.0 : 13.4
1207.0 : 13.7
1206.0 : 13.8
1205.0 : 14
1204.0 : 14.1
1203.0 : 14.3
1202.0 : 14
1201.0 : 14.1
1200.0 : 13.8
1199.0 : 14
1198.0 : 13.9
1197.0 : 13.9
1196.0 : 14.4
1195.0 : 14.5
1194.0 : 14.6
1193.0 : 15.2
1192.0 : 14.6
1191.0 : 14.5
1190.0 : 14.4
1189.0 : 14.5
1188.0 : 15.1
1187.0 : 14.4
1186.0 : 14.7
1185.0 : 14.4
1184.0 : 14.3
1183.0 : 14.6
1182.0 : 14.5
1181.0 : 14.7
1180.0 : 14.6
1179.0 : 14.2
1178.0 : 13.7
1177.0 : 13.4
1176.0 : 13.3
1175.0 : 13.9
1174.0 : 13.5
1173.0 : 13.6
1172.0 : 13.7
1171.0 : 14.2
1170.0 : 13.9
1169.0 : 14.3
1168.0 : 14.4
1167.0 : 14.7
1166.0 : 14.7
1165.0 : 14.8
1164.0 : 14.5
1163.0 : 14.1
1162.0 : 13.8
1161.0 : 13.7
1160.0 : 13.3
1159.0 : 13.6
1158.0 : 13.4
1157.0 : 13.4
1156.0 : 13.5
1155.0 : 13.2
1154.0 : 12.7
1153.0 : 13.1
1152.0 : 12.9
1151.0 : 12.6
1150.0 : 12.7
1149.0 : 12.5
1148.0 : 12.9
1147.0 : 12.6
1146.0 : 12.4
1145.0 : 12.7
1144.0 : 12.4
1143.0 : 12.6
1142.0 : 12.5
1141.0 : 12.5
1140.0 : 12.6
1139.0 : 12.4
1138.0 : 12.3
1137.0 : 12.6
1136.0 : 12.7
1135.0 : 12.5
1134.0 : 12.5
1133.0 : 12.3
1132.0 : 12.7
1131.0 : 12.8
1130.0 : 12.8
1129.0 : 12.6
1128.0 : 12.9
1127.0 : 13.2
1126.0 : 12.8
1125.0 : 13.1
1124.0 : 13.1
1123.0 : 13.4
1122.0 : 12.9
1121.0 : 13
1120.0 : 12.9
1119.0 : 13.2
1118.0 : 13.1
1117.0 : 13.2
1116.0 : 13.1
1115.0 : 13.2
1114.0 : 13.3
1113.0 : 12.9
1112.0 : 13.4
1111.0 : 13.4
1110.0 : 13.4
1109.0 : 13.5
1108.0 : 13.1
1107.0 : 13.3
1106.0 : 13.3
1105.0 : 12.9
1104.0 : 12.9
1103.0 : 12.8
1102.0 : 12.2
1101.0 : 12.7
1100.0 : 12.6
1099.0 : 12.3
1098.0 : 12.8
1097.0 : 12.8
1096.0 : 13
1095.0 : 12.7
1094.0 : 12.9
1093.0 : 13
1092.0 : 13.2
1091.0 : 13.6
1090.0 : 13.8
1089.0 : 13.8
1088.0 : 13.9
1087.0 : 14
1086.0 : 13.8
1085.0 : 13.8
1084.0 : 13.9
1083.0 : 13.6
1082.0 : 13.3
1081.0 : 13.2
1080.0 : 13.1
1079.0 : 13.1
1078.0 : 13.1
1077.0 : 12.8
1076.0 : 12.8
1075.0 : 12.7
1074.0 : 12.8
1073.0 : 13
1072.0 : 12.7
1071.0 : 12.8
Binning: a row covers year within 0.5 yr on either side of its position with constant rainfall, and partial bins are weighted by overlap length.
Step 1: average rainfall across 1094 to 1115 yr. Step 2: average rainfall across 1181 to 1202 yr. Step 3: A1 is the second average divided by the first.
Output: 1.1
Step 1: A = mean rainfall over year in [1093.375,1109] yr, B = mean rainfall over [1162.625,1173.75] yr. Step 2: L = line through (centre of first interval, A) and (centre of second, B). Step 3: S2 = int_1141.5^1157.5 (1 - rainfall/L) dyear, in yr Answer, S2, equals 1.2 yr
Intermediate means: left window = 12.8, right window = 14.2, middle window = 12.8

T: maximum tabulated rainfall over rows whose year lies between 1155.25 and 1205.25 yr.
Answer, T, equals 15.2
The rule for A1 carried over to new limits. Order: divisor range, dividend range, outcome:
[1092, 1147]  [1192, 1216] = 1.08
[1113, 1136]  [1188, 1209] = 1.10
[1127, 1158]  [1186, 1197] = 1.15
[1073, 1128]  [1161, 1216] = 1.07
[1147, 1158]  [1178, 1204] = 1.11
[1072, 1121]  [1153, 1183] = 1.06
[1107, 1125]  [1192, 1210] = 1.07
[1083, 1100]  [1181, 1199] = 1.09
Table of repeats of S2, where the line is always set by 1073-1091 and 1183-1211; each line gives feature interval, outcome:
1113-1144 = 2.00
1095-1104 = 0.56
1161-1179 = -0.03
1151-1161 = 0.49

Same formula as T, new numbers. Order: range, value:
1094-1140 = 13.5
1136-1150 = 12.9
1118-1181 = 14.8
